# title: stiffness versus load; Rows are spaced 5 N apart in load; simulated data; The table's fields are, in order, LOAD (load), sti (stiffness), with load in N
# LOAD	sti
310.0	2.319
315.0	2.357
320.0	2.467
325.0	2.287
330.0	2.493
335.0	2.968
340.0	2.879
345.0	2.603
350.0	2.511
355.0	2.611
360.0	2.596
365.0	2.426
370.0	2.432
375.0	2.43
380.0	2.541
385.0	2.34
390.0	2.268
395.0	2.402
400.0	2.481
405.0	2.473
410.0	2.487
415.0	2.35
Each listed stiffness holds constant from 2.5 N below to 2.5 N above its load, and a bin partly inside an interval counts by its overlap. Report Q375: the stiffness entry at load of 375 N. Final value 2.43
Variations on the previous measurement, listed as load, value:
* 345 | 2.603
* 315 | 2.357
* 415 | 2.35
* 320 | 2.467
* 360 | 2.596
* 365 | 2.426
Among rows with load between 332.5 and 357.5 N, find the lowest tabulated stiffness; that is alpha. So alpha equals 2.511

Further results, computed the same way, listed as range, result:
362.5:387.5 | 2.34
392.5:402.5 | 2.402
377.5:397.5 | 2.268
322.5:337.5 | 2.287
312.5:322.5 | 2.357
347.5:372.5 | 2.426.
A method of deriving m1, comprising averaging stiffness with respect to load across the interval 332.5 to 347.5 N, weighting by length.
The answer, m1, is 2.82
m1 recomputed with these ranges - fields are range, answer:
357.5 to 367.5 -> 2.51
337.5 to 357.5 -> 2.65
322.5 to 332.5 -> 2.39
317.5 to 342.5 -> 2.62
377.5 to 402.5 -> 2.41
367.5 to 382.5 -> 2.47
